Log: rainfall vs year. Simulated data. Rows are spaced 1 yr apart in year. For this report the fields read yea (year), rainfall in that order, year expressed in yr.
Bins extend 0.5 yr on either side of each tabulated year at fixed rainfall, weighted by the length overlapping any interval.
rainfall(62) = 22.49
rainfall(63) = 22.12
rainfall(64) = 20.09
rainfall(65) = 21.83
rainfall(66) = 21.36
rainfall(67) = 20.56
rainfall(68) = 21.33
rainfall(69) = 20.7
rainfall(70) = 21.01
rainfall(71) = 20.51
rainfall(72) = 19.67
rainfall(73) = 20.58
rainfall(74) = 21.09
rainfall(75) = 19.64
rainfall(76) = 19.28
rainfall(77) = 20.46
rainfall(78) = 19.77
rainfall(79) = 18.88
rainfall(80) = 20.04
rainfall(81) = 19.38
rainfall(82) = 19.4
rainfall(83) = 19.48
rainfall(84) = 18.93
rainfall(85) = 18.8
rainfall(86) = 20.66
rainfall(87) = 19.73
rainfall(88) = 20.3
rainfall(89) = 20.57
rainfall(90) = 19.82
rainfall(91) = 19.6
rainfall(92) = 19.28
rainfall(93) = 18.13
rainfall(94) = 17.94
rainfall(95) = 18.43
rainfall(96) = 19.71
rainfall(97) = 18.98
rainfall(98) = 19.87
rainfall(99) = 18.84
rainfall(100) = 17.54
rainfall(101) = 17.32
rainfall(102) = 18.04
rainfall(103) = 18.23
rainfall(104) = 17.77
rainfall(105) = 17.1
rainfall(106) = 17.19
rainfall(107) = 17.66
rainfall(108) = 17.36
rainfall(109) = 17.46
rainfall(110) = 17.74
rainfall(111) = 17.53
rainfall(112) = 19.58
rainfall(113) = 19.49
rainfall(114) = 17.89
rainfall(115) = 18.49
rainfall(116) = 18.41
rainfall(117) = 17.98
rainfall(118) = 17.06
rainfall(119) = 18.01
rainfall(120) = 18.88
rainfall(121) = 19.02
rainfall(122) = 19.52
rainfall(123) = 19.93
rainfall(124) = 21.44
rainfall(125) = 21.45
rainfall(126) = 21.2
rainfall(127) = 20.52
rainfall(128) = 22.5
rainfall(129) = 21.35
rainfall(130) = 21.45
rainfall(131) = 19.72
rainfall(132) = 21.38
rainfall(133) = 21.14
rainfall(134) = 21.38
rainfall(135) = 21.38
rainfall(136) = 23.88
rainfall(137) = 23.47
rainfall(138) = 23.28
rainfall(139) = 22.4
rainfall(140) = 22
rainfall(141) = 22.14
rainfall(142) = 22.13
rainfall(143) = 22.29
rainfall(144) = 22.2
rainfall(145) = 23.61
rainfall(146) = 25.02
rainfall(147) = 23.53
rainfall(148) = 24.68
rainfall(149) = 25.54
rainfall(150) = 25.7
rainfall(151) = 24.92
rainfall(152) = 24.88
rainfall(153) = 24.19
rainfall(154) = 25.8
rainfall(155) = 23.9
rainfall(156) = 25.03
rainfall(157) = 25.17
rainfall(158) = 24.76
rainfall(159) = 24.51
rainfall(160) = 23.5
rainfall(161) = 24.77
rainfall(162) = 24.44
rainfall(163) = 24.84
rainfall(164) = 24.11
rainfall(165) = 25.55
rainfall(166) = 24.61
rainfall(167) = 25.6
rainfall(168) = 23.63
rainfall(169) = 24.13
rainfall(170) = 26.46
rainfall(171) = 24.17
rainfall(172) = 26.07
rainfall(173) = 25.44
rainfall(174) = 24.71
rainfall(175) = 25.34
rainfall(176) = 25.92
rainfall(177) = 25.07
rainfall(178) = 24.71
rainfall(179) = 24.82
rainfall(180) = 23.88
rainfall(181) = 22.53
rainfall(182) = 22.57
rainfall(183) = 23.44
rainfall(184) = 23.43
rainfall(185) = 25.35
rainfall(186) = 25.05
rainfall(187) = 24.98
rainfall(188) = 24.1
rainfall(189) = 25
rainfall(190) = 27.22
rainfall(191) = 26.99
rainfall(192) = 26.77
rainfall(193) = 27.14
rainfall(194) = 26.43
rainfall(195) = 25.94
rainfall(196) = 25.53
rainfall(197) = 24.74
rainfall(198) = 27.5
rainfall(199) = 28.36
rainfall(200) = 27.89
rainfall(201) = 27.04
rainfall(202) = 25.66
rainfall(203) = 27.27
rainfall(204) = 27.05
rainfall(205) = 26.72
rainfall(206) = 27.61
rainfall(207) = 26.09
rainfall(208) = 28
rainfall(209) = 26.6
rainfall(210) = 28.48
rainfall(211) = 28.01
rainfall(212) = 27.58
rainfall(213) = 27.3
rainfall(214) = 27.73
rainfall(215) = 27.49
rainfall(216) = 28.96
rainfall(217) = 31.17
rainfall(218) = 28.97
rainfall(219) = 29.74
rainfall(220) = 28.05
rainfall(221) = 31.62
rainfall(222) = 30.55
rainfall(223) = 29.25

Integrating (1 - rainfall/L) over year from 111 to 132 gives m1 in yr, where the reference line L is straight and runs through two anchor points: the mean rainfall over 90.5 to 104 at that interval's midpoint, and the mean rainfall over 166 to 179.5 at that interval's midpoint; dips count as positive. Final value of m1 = 1.0 yr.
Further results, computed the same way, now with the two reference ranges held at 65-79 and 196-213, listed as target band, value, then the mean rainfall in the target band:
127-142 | 1.07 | 21.9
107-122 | 2.89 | 18.2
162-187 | 0.93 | 24.6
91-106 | 2.35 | 18.4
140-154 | 0.19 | 23.9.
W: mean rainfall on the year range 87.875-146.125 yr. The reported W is 19.9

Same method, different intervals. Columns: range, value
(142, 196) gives 24.8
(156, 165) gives 24.6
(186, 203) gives 26.3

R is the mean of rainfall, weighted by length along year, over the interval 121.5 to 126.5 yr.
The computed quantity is 20.7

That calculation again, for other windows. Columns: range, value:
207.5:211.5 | 27.8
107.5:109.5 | 17.4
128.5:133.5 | 21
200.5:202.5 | 26.4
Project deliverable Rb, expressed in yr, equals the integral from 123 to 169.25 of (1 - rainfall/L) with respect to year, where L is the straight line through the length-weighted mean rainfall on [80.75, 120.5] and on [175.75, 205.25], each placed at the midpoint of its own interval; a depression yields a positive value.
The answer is -2.4 yr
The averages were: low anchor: 18.6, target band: 23.3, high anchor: 25.6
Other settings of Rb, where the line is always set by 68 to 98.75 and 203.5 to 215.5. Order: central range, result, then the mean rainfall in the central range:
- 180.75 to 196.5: 0.6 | 25.2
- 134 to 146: 0.3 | 22.7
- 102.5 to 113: 1.7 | 17.8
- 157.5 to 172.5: 0.0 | 24.7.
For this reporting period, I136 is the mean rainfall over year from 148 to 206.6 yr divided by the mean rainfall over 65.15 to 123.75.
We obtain 1.3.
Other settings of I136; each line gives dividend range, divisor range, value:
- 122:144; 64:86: 1.08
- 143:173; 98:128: 1.32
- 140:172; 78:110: 1.30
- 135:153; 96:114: 1.30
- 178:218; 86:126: 1.41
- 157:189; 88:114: 1.33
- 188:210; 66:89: 1.33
